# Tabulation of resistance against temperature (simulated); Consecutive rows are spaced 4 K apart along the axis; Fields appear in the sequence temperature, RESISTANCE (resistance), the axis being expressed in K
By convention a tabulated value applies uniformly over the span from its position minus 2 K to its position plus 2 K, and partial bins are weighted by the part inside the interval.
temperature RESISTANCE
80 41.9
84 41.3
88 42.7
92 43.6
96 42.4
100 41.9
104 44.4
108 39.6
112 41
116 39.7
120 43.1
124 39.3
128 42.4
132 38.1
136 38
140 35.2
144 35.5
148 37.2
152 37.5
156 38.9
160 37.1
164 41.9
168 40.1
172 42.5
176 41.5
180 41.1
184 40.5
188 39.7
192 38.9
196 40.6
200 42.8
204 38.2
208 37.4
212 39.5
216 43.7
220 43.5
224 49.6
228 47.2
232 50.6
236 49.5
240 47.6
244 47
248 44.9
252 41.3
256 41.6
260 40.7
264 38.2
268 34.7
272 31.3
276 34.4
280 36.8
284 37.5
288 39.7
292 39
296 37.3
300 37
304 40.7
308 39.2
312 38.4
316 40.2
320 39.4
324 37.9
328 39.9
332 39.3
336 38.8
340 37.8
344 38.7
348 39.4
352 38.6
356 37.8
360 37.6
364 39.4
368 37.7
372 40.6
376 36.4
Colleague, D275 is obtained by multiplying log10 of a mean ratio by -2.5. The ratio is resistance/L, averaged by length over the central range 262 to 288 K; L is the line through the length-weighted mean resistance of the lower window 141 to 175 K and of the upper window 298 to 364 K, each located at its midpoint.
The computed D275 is 0.09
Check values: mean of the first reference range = 38.8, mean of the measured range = 35.8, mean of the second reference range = 38.8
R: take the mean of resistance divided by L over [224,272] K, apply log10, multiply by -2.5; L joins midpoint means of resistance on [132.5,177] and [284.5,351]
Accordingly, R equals -0.13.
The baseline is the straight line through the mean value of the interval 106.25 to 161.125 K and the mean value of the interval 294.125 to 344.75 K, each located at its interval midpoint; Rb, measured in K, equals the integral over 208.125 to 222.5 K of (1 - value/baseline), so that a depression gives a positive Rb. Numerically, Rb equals -1.1 K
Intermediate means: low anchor 38.8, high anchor 38.8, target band 41.9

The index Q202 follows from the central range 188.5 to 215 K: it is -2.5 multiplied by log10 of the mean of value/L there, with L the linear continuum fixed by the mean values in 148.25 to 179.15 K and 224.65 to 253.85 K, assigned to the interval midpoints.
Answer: 0.097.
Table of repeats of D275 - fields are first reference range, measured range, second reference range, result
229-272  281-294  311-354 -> 0.07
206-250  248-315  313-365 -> 0.11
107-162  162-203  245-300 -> -0.06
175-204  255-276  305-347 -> 0.08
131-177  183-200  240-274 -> -0.03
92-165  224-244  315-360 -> -0.23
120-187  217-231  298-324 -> -0.19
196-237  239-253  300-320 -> -0.07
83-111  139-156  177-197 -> 0.12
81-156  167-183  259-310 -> -0.06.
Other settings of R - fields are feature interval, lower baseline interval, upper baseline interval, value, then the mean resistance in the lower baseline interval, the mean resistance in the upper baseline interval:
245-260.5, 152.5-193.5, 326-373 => -0.081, 40.1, 38.8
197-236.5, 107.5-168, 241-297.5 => -0.128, 39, 39.1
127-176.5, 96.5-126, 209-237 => 0.112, 41.3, 45.8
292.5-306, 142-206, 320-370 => 0.013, 39.6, 38.6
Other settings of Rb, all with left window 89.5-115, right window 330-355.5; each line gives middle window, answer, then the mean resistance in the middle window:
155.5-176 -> 0.4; 40.3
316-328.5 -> 0.0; 39.1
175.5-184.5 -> 0.0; 41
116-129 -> 0.2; 41.2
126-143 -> 1.4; 38.3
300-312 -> 0.0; 39.2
